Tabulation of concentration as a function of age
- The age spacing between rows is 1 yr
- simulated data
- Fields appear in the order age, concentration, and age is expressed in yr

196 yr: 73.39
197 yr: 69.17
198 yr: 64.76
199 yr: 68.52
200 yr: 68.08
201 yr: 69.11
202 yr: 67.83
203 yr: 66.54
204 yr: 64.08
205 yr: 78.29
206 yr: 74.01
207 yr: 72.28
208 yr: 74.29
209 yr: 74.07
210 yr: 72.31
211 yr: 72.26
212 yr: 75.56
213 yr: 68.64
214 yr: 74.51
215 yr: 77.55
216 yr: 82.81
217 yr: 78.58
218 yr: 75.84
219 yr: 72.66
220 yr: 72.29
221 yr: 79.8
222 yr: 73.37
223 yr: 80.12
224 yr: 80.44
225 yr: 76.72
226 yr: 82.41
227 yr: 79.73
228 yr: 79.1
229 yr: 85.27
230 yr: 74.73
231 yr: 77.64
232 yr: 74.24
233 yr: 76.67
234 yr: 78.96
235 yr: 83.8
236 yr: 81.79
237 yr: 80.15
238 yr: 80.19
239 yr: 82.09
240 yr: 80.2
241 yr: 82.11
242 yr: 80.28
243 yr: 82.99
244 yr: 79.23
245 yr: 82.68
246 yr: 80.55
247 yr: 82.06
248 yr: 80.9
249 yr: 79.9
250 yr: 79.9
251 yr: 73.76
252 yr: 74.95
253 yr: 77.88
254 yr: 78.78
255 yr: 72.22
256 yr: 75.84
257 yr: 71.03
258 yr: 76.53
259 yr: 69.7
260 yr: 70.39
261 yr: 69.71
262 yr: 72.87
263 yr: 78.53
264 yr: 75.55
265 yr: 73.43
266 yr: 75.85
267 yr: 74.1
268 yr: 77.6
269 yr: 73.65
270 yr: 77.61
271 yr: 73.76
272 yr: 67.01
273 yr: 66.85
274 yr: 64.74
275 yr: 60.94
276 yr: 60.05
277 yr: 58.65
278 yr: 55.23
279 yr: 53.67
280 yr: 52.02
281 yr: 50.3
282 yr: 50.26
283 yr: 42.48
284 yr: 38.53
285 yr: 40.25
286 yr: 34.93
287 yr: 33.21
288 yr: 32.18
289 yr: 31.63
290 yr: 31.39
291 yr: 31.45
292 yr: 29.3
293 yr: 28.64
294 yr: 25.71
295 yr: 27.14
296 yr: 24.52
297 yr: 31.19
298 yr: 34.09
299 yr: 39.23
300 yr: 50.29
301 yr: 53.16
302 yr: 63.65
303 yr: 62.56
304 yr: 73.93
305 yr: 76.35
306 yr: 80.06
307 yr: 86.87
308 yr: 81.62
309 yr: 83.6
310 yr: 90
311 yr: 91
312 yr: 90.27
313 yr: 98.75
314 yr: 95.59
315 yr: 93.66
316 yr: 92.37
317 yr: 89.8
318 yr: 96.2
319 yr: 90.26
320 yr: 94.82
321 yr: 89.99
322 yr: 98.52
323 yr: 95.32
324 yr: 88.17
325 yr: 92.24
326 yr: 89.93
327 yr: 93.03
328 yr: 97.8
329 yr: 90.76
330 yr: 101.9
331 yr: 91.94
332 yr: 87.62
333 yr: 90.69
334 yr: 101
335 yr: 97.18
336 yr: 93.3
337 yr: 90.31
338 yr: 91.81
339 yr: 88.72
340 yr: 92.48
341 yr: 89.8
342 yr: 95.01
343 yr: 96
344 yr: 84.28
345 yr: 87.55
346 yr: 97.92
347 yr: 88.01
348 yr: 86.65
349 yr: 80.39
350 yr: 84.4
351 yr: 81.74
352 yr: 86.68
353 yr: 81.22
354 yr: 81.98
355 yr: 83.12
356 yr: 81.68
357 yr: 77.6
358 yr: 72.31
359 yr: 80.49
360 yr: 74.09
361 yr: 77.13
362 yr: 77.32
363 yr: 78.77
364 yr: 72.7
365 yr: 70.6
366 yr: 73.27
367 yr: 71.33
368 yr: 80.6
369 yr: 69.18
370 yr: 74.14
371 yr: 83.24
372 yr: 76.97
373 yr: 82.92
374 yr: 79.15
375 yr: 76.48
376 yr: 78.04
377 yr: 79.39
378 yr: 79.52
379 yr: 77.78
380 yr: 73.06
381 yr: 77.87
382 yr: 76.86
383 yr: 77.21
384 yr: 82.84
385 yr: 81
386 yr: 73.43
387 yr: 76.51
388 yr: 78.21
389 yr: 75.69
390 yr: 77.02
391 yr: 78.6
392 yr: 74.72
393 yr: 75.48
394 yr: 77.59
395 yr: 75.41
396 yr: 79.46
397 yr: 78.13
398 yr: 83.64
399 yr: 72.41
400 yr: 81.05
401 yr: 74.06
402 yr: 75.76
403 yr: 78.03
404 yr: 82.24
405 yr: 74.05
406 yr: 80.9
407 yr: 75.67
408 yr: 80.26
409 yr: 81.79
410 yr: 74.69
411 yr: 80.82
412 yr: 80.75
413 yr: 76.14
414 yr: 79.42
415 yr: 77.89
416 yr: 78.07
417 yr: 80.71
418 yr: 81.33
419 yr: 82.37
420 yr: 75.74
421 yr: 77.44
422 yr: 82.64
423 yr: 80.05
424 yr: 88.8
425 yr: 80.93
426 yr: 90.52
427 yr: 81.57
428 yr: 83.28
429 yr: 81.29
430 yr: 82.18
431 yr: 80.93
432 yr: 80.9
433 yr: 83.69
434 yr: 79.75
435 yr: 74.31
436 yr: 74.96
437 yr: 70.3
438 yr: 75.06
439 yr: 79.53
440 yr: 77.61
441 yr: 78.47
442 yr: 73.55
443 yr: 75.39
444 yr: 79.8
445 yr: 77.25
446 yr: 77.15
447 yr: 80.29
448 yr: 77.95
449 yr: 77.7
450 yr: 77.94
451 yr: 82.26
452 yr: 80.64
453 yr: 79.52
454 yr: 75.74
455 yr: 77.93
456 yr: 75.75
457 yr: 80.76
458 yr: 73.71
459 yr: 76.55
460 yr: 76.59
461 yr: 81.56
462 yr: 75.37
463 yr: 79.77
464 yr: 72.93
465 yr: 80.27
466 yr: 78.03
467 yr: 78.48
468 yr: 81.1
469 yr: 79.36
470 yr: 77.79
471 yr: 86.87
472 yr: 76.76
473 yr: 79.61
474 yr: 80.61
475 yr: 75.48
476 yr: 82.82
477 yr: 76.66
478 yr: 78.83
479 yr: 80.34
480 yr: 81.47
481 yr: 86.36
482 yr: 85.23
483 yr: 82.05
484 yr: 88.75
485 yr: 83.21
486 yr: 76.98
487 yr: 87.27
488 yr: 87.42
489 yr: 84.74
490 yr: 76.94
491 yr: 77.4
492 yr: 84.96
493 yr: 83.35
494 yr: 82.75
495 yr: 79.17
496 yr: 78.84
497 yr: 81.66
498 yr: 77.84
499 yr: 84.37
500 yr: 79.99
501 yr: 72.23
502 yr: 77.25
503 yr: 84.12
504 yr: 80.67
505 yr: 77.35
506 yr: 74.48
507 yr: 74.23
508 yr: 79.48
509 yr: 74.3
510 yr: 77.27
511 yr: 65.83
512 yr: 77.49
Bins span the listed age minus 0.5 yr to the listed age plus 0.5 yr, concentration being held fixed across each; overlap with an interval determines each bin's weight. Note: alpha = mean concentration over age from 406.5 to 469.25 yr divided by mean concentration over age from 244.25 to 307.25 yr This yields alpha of 1.3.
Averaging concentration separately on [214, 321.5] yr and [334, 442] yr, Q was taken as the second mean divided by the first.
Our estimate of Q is 1.15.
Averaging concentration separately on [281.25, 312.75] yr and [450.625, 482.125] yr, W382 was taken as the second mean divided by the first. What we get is 1.53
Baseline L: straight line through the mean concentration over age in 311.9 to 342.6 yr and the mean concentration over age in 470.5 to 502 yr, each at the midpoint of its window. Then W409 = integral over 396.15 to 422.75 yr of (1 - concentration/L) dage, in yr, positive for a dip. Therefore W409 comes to 2.5 yr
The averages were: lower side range 93.2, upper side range 81.3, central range 78.7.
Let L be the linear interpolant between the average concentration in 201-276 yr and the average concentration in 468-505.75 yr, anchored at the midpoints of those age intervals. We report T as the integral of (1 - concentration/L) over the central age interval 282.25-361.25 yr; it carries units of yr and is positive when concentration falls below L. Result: 2.78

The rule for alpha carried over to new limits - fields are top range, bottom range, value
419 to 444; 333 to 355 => 0.89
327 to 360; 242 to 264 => 1.15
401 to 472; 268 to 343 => 1.12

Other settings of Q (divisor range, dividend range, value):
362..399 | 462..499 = 1.05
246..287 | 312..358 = 1.35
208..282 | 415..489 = 1.07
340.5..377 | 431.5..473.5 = 0.97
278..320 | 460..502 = 1.37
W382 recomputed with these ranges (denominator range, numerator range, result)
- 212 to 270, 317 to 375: 1.11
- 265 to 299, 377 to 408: 1.58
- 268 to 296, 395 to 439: 1.65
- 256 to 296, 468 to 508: 1.45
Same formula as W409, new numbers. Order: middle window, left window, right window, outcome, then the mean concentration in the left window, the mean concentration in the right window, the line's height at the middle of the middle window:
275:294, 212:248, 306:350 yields 9.7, 78.8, 91.5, 85.9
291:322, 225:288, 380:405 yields 2.0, 70.7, 77.5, 73.2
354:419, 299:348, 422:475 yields 4.4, 87.7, 79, 83.3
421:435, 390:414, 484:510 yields -0.7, 77.9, 80.2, 78.5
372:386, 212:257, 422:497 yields 0.2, 78.4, 79.9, 79.4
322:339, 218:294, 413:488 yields -4.9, 68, 79.6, 72.5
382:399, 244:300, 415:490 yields -1.2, 59.1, 79.8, 72.7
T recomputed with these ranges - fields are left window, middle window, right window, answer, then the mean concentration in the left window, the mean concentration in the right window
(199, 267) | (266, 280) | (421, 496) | 1.94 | 76.3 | 79.9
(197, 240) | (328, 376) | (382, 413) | -4.30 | 75.5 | 77.9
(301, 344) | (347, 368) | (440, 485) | 1.91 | 89.4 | 79.2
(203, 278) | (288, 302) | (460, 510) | 7.65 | 75.5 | 80.1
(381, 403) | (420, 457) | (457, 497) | -0.08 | 77.4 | 80.4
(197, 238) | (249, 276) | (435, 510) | 1.01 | 75.2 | 79.1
